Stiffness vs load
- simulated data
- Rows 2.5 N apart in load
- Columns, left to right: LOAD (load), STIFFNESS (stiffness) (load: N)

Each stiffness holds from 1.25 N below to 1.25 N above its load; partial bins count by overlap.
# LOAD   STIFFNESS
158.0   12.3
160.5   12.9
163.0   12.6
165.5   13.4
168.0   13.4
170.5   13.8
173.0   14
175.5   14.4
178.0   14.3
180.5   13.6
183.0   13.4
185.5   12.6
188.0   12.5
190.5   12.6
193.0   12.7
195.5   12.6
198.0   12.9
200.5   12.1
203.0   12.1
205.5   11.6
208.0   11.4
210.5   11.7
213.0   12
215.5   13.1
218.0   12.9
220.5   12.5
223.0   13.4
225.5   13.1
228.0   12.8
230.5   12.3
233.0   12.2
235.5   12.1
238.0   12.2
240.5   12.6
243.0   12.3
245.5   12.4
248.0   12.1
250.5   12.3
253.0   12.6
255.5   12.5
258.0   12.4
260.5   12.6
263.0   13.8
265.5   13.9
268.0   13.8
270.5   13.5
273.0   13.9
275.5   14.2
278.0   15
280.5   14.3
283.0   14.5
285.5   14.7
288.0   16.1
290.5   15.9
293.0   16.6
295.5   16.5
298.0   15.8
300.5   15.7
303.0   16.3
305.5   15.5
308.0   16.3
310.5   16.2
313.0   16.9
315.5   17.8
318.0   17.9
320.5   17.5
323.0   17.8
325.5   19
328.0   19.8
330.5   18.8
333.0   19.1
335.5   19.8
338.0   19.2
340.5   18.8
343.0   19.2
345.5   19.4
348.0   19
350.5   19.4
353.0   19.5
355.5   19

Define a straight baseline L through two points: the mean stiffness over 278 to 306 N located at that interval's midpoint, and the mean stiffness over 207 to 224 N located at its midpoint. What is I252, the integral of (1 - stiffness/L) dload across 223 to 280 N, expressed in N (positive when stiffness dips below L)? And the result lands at 3.9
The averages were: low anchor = 12.4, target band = 13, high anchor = 15.6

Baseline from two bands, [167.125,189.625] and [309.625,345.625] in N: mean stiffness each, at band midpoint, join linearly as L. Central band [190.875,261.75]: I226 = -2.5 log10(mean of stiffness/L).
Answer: 0.21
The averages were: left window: 13.5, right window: 18.5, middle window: 12.4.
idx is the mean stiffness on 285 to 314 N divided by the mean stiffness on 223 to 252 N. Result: 1.29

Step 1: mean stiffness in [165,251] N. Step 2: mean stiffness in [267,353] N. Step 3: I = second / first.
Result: 1.3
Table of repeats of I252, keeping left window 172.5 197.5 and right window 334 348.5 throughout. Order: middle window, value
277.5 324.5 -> 4.0 N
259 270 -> 1.9 N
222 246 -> 4.1 N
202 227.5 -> 3.5 N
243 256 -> 2.8 N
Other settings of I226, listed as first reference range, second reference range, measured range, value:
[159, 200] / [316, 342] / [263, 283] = 0.182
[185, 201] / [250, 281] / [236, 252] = 0.075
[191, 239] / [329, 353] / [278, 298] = 0.059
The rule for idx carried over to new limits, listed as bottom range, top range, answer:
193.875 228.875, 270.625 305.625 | 1.23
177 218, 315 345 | 1.49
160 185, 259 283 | 1.02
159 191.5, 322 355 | 1.43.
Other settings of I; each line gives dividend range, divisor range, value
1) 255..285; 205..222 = 1.13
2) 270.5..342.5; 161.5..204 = 1.28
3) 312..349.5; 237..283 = 1.42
